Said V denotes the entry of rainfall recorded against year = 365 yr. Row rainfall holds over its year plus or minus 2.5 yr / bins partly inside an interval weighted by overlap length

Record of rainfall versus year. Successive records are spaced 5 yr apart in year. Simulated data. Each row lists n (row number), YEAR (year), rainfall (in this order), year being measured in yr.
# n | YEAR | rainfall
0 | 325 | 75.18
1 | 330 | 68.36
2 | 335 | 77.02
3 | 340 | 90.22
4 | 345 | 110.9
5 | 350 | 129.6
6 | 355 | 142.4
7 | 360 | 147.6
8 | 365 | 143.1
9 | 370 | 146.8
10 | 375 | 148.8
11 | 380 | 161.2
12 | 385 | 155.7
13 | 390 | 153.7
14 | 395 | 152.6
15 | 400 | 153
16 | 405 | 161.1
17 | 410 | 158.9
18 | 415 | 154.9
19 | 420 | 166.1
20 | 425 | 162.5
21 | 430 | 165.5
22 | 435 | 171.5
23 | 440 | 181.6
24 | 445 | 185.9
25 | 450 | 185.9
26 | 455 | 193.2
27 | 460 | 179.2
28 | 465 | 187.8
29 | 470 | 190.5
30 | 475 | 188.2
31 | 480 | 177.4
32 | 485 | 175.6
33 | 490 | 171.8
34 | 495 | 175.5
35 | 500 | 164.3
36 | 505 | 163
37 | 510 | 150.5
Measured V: 143.1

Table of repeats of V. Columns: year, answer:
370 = 146.8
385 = 155.7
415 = 154.9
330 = 68.36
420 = 166.1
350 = 129.6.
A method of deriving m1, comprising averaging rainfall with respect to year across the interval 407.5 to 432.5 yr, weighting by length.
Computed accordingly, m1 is 162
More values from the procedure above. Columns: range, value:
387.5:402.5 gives 153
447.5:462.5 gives 186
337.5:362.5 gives 124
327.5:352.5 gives 95.2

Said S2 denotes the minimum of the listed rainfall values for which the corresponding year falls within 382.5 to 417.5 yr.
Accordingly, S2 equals 152.6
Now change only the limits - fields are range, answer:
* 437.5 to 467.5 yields 179.2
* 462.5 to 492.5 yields 171.8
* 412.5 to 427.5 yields 154.9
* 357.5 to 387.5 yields 143.1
